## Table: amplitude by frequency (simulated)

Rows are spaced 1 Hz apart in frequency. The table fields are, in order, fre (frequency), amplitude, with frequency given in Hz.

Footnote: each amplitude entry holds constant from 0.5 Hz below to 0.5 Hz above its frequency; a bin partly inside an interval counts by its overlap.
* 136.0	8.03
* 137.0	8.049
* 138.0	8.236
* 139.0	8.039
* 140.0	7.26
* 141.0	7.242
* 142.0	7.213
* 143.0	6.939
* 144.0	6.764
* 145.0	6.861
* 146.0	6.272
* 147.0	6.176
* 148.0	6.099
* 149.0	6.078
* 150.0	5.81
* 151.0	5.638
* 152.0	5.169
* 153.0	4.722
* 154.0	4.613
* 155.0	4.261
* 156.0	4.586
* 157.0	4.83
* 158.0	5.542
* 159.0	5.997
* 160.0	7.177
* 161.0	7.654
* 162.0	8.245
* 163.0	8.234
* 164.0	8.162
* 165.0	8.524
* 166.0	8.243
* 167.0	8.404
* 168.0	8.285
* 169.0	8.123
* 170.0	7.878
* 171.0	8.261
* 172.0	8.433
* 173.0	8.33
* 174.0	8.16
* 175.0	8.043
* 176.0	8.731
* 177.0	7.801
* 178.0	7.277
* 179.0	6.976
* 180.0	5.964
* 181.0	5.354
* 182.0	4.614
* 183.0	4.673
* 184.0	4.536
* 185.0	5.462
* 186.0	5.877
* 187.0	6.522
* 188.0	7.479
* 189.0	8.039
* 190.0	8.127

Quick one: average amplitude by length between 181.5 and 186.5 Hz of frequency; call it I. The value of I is 5.03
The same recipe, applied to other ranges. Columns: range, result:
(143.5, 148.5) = 6.43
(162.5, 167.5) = 8.31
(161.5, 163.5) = 8.24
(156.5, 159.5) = 5.46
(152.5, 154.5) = 4.67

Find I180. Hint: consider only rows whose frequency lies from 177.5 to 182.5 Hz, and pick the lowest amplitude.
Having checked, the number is 4.614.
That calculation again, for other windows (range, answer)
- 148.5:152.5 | 5.169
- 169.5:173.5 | 7.878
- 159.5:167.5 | 7.177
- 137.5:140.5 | 7.26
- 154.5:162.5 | 4.261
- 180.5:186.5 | 4.536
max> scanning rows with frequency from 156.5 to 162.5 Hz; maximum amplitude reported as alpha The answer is 8.245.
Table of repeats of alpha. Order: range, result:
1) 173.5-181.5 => 8.731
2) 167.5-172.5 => 8.433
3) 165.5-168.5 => 8.404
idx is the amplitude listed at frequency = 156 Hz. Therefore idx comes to 4.586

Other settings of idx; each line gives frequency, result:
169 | 8.123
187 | 6.522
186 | 5.877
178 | 7.277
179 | 6.976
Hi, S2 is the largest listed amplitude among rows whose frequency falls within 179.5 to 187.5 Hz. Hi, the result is 6.522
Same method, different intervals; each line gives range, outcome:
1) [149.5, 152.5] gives 5.81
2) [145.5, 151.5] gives 6.272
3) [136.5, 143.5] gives 8.236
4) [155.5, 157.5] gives 4.83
